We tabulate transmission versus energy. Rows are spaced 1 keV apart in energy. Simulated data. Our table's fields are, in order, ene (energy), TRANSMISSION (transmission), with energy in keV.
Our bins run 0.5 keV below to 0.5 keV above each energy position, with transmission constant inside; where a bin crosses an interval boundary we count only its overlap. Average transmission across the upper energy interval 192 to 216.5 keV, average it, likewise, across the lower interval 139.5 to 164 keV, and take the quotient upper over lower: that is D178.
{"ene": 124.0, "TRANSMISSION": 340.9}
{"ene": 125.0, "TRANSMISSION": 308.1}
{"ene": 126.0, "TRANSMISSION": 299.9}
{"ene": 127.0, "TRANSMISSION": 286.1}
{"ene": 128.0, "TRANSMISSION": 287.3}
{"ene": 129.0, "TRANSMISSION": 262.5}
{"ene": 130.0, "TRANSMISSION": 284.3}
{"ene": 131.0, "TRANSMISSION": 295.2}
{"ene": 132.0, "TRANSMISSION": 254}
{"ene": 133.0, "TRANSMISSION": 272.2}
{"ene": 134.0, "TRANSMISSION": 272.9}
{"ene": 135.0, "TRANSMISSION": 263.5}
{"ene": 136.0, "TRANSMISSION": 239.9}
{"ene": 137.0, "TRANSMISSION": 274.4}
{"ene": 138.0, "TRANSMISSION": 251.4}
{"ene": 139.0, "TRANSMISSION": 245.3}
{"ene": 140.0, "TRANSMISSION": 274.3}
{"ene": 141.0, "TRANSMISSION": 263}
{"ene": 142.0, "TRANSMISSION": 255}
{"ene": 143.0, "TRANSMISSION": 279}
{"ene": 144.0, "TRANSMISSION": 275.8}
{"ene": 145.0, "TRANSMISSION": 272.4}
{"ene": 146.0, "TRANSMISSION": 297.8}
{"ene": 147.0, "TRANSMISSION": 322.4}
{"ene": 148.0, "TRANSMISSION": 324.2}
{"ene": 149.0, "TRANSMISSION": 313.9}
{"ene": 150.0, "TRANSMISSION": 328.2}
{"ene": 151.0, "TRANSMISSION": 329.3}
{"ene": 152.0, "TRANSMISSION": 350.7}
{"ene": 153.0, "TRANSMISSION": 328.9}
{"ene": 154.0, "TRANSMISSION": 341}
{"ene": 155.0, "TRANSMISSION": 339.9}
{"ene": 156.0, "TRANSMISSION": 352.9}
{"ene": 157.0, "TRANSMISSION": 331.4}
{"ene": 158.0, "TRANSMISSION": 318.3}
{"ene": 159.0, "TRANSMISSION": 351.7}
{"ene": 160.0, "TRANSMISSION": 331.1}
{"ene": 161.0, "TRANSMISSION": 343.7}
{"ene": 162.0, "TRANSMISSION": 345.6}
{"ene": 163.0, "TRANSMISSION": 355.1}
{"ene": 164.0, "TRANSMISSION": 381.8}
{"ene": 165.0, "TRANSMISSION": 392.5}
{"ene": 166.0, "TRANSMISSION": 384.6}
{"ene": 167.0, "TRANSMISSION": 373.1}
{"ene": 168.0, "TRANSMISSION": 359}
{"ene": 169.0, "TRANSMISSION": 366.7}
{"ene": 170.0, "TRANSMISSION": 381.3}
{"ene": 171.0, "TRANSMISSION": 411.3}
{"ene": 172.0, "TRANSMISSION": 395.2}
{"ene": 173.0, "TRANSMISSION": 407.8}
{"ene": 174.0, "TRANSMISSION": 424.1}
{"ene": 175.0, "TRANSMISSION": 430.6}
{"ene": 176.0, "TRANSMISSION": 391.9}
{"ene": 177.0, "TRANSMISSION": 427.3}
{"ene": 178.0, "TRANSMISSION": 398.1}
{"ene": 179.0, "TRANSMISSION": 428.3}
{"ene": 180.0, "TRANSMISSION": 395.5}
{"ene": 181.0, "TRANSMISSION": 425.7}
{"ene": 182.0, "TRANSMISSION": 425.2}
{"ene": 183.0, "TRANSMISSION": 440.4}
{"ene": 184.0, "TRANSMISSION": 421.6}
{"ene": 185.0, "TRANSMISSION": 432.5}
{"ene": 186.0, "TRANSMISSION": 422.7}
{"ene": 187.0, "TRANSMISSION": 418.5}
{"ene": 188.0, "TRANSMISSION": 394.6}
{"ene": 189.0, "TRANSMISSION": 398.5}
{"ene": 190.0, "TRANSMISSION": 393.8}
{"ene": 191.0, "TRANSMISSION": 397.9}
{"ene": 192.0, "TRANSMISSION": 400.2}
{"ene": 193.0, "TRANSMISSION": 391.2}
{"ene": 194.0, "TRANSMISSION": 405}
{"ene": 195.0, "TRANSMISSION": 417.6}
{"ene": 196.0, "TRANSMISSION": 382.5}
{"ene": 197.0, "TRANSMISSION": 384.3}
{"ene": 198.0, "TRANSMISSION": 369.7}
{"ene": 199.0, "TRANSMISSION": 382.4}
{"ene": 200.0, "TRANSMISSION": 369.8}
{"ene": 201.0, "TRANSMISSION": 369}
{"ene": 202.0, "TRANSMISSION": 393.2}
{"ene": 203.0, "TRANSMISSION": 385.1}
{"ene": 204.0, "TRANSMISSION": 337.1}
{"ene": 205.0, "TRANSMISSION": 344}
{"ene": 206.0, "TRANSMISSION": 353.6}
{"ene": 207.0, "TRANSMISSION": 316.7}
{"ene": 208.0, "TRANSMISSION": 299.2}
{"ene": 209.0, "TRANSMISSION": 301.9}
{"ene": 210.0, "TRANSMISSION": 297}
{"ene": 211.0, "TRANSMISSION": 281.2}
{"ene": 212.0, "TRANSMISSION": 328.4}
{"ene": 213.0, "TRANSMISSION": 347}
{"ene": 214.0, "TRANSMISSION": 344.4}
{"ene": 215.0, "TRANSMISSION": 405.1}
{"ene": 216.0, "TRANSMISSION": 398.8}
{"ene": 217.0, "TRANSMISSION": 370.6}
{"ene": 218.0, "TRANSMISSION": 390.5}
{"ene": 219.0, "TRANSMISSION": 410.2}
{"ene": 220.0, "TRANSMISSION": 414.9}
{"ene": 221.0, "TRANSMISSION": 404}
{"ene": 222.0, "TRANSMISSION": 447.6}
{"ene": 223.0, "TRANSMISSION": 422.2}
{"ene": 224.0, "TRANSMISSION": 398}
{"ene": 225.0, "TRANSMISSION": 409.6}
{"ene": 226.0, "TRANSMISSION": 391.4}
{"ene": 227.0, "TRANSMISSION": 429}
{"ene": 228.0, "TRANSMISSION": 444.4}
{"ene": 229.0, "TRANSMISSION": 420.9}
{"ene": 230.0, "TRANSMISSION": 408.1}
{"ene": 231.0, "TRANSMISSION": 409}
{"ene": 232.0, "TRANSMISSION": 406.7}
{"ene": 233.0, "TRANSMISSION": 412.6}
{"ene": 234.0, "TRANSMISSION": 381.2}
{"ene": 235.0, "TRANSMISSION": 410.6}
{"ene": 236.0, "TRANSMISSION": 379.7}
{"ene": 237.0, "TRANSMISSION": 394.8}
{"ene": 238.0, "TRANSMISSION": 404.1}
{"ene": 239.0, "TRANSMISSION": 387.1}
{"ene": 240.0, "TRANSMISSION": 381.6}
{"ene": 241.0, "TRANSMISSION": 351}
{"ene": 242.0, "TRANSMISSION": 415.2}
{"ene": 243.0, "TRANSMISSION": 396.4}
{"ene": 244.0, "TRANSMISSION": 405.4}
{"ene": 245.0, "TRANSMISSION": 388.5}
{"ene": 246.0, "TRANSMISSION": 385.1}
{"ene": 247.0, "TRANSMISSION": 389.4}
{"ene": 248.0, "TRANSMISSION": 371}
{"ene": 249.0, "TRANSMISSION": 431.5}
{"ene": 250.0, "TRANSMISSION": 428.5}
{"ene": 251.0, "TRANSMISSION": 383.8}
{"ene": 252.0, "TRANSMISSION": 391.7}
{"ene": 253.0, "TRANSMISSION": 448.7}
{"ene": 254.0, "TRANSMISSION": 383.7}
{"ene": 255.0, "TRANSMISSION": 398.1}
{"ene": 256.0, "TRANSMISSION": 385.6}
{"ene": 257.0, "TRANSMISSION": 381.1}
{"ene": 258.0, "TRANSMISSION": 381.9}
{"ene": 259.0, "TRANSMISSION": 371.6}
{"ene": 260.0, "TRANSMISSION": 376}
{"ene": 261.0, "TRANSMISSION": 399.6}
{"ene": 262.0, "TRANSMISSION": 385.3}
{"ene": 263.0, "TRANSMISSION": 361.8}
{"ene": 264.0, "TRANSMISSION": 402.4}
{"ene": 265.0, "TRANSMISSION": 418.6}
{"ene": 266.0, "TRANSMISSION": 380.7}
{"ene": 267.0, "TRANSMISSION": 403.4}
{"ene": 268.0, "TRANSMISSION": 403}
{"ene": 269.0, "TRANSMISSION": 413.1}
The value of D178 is 1.13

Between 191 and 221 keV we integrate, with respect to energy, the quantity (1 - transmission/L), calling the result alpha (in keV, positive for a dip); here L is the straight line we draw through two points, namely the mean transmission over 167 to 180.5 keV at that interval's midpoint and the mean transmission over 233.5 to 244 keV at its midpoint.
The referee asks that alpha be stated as 2.2 keV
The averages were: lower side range 400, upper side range 391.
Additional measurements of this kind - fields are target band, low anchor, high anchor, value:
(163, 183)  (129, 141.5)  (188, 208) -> -4.0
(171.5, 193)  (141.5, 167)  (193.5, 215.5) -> -4.2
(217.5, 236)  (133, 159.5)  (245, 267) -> -2.1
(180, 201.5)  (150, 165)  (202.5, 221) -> -3.2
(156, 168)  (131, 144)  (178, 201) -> -0.9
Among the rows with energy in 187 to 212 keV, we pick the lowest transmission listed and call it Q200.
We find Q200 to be 281.2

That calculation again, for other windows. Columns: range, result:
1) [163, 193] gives 355.1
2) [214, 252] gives 344.4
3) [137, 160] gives 245.3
